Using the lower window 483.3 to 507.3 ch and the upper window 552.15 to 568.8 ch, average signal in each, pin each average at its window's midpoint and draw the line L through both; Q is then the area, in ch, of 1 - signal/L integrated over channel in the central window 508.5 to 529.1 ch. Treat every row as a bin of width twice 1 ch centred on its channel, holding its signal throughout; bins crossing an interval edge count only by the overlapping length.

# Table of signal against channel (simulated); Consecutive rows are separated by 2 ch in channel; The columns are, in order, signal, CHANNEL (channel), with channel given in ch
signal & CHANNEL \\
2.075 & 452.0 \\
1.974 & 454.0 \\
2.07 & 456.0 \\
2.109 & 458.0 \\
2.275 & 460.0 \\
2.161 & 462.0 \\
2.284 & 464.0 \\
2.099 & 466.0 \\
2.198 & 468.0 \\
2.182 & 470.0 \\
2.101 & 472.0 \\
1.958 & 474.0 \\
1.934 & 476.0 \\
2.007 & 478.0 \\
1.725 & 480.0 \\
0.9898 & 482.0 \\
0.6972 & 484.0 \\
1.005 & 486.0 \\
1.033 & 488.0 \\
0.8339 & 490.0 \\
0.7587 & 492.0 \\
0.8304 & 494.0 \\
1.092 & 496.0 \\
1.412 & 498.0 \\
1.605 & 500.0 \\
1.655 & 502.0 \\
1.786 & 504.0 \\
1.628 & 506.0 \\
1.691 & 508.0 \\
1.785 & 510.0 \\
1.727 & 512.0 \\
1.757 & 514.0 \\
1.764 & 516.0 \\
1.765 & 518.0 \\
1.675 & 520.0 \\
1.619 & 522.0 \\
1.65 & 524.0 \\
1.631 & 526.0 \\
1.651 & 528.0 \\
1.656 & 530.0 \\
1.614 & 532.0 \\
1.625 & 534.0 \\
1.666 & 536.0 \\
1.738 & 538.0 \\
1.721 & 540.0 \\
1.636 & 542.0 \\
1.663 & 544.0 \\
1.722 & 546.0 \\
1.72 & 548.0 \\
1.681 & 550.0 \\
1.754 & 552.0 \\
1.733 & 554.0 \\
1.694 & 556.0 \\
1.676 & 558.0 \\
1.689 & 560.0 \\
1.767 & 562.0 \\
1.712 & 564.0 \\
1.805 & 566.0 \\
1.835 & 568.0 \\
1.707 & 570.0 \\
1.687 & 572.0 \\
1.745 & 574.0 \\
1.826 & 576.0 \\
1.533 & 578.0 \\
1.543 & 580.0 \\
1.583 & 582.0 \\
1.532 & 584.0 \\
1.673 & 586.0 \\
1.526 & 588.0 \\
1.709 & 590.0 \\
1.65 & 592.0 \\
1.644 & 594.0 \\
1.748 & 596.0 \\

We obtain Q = -4.5 ch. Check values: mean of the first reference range 1.21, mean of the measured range 1.7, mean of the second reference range 1.74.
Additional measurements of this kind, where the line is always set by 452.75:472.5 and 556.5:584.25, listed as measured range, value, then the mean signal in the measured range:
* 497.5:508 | 1.8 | 1.63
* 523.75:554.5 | 2.4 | 1.68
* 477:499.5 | 10.0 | 1.14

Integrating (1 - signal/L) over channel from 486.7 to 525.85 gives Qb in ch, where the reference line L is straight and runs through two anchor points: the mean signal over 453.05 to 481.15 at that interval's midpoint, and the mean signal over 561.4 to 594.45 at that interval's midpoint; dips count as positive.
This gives 9.1 ch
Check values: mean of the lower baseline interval 2.07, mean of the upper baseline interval 1.67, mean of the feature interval 1.48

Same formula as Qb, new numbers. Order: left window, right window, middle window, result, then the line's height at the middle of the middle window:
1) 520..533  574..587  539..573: -1.8 ch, 1.63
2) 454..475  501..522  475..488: 4.1 ch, 1.98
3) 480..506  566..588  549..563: -1.5 ch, 1.55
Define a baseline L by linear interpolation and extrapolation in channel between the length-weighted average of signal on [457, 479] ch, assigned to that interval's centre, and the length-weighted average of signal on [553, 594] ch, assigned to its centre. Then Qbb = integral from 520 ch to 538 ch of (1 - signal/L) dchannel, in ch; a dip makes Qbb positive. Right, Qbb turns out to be 2.1 ch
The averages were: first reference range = 2.12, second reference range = 1.68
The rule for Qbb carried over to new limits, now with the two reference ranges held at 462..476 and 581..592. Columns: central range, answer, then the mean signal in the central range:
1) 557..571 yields -0.3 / 1.74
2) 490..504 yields 5.3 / 1.24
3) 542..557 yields 0.6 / 1.7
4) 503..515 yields 1.4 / 1.73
